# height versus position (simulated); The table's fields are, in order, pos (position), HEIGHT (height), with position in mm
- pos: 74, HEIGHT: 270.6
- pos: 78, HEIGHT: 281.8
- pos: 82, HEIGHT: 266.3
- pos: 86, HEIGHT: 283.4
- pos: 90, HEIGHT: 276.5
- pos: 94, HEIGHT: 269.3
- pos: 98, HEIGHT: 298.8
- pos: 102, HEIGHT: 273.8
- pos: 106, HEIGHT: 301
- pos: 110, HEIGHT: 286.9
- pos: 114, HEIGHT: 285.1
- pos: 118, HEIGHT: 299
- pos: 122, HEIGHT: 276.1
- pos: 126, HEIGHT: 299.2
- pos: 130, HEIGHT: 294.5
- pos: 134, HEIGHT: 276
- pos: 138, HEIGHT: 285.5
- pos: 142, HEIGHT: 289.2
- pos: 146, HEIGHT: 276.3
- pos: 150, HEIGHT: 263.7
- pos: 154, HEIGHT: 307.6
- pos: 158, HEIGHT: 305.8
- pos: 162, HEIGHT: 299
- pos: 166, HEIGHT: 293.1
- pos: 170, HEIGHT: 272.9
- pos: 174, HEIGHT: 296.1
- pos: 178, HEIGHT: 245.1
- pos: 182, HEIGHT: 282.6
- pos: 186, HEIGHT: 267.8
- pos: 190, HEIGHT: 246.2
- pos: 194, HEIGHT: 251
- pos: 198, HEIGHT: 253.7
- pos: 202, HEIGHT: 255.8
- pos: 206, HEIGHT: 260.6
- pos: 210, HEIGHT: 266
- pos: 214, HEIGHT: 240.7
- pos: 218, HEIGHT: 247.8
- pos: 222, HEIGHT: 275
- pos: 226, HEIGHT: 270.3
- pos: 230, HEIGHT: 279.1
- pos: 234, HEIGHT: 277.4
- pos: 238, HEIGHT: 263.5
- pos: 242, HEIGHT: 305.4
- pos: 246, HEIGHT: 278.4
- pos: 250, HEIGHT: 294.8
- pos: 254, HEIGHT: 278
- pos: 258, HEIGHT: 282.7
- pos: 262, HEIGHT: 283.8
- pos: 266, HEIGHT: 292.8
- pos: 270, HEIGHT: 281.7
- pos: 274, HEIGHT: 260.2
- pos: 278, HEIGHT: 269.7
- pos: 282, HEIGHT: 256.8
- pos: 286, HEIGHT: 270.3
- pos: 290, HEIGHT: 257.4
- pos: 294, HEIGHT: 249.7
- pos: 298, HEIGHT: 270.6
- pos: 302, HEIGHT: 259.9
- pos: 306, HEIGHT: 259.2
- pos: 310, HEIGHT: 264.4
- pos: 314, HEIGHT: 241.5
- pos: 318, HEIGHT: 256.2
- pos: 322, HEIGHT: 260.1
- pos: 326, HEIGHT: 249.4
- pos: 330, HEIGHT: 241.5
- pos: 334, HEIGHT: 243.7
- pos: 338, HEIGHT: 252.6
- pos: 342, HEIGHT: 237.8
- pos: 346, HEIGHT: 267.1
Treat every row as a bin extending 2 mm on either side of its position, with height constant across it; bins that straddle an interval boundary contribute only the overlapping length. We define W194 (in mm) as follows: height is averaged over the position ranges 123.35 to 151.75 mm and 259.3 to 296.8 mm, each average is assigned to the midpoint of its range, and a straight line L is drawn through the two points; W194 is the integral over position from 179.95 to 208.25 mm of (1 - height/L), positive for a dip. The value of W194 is 1.8 mm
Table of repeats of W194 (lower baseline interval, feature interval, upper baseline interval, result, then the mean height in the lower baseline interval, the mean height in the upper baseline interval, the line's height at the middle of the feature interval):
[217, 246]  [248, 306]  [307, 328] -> -1.6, 275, 255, 264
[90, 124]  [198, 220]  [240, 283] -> 2.2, 286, 281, 283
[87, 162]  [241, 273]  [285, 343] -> -2.6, 287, 254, 264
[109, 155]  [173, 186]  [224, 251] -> 0.5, 286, 281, 284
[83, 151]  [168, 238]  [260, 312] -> 3.0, 284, 267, 276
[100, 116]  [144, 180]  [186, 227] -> -1.9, 287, 257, 270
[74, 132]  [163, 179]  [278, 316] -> -0.3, 285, 259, 276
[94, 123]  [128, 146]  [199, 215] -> -0.4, 288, 257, 279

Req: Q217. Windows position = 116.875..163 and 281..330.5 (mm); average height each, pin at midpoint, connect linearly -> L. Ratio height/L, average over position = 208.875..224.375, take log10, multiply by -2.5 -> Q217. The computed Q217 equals 0.07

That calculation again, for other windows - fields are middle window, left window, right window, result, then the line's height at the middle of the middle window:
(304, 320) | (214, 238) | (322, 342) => -0.02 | 251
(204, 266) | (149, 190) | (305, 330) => -0.02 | 270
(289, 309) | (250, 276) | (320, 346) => 0.02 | 265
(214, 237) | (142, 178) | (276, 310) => 0.03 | 275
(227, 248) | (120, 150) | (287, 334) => -0.05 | 267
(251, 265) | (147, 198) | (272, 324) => -0.07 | 265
